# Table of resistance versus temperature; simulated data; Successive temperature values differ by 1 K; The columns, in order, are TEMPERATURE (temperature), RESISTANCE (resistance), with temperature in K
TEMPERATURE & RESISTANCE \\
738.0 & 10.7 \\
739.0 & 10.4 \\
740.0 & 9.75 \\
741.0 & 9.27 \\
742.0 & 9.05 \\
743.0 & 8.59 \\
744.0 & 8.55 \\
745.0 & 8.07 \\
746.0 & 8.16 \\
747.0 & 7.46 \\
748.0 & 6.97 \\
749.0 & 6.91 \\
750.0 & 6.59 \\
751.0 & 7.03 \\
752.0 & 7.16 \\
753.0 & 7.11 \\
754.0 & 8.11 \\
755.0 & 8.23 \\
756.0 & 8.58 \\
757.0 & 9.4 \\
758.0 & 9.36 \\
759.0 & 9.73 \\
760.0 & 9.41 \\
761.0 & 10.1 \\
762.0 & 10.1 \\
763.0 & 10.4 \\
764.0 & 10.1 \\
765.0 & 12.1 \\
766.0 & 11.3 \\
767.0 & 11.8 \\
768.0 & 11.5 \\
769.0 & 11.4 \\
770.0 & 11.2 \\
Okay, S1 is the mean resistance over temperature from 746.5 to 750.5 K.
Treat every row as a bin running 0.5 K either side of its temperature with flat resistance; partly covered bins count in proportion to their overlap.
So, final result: 6.98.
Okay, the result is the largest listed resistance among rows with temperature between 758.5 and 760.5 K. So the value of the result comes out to 9.73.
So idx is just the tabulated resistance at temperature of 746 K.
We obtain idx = 8.16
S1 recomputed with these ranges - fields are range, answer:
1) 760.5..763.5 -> 10.2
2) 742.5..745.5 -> 8.4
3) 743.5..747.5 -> 8.06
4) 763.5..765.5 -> 11.1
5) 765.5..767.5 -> 11.6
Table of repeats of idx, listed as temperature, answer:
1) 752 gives 7.16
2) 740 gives 9.75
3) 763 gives 10.4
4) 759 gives 9.73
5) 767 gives 11.8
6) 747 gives 7.46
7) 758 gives 9.36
